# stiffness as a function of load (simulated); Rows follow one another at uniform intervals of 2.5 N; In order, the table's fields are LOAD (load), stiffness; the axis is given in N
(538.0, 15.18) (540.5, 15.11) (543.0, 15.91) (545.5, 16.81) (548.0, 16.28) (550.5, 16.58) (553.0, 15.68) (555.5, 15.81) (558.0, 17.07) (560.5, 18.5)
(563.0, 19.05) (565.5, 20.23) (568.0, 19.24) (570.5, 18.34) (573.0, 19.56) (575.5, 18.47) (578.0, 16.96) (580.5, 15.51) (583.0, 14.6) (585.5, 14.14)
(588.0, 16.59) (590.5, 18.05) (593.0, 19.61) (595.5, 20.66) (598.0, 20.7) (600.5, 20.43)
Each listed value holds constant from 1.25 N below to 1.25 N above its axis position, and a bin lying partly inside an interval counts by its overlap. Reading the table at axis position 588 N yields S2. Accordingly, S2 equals 16.59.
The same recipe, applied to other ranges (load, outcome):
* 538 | 15.18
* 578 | 16.96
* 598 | 20.7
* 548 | 16.28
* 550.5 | 16.58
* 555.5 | 15.81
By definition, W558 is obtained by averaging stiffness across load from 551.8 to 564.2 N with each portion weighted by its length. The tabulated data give 17.2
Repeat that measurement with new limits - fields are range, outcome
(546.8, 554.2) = 16.2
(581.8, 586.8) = 14.4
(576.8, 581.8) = 16.2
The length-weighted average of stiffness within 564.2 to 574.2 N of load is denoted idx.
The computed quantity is 19.3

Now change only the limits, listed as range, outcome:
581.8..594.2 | 16.6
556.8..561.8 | 17.8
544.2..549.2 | 16.5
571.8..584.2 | 17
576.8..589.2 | 15.6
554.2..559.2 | 16.4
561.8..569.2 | 19.5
